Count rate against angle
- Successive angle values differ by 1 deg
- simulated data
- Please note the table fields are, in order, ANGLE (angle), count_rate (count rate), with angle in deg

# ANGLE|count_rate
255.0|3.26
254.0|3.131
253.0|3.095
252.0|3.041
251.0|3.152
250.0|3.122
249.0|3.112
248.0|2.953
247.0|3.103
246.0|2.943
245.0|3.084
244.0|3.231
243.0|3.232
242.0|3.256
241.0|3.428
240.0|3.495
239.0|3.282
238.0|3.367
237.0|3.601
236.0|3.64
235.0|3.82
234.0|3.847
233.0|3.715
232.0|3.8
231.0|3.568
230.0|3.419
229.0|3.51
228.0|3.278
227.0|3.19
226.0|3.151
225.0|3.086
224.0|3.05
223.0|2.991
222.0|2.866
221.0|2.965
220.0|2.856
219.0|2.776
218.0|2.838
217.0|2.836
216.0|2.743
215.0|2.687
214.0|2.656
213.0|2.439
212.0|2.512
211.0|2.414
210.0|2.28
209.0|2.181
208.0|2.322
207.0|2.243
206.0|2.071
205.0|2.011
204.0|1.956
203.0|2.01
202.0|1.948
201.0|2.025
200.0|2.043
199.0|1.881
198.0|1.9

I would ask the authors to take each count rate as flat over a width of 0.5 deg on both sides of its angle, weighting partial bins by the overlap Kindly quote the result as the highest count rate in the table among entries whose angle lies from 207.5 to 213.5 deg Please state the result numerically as 2.512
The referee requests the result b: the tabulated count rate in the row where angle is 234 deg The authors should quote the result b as 3.847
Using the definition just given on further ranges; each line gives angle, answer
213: 2.439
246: 2.943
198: 1.9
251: 3.152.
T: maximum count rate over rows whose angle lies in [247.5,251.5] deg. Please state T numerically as 3.152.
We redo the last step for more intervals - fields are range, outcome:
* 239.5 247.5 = 3.495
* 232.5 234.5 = 3.847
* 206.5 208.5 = 2.322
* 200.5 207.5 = 2.243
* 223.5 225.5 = 3.086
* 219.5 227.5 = 3.19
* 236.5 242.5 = 3.601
